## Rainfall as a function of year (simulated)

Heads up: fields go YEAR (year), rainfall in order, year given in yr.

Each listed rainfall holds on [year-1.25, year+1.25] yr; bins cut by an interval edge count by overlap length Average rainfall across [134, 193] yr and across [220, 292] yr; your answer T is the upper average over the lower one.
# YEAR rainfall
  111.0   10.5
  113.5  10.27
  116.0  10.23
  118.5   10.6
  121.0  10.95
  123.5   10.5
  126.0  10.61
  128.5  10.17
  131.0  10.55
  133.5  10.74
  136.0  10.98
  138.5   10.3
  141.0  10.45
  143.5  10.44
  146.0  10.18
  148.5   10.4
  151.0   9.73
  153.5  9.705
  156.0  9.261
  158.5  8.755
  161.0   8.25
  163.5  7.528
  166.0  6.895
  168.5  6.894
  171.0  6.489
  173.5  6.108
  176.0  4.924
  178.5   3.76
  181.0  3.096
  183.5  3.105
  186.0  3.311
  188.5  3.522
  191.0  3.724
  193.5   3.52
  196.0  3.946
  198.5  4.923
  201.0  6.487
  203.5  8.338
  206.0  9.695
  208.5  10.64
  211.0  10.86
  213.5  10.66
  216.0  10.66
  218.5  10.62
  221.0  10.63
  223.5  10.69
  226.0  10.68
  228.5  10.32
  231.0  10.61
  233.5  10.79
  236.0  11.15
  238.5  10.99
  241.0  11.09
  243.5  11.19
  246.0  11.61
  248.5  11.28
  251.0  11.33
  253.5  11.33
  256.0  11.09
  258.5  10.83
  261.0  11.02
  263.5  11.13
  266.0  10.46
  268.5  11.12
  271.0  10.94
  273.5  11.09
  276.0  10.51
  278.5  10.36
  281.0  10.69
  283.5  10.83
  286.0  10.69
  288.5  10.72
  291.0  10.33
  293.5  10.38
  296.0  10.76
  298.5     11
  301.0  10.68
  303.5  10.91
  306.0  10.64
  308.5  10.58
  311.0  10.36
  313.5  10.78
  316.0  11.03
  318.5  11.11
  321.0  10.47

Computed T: 1.49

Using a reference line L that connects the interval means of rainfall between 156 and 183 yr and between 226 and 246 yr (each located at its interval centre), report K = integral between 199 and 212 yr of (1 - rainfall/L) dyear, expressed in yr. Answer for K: -0.1 yr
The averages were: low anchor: 6.32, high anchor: 10.9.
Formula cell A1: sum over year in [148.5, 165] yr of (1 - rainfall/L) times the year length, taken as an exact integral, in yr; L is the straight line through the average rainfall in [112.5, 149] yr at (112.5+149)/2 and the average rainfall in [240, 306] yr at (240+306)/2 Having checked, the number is 2.51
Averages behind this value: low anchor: 10.5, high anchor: 10.9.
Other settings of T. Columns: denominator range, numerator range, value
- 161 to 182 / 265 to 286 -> 1.82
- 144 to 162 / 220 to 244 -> 1.13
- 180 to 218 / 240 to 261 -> 1.71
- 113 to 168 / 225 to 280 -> 1.11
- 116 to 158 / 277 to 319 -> 1.04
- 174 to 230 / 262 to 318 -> 1.49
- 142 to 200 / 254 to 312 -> 1.66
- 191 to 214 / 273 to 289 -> 1.45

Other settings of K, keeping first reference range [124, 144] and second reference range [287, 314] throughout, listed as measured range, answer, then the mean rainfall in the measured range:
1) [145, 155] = 0.5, 9.98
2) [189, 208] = 8.4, 5.91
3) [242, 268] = -1.3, 11.1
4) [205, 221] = 0.1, 10.5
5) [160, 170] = 3.0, 7.35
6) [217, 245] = -0.5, 10.8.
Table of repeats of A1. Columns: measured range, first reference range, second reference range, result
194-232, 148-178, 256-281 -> 0.29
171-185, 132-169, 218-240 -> 7.77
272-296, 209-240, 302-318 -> 0.22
